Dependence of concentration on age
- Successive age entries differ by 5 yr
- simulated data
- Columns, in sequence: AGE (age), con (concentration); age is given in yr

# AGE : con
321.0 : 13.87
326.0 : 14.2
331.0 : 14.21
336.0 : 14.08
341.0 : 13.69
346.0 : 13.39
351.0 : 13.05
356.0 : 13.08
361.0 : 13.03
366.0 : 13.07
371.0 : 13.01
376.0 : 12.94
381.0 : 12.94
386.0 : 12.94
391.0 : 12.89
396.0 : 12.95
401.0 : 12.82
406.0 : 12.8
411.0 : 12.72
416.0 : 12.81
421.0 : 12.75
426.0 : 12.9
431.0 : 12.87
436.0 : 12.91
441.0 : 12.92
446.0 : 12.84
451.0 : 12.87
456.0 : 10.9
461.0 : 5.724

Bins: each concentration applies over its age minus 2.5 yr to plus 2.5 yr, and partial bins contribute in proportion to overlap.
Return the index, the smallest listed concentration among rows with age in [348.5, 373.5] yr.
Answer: 13.01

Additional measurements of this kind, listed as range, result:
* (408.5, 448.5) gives 12.72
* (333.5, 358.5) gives 13.05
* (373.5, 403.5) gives 12.82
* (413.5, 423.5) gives 12.75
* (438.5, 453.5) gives 12.84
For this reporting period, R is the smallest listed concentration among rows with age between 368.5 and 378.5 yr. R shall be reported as 12.94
